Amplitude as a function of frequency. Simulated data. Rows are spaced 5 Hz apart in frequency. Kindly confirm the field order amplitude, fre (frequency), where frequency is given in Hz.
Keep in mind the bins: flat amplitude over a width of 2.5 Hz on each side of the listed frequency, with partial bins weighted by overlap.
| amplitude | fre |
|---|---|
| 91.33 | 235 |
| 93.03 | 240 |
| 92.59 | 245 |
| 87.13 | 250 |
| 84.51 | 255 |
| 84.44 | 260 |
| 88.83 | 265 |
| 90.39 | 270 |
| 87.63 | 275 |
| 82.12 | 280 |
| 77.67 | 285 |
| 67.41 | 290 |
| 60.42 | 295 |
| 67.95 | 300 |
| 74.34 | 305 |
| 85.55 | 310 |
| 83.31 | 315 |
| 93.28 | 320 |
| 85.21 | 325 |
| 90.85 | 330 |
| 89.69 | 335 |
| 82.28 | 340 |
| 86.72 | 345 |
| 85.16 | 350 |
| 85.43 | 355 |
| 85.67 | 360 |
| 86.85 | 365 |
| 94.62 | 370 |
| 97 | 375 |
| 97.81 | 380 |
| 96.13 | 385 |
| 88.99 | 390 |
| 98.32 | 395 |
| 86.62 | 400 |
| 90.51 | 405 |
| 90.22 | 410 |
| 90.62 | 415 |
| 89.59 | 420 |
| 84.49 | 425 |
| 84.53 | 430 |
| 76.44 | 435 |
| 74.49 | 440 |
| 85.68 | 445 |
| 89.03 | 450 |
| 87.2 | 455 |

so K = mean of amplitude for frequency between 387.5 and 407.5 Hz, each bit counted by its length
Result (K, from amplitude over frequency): 91.1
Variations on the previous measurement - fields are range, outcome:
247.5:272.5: 87.1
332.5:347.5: 86.2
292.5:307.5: 67.6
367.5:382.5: 96.5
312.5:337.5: 88.5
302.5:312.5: 79.9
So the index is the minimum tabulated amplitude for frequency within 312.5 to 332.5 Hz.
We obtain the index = 83.31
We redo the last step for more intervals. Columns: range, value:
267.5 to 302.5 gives 60.42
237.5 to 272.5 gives 84.44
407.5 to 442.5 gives 74.49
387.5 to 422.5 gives 86.62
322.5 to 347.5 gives 82.28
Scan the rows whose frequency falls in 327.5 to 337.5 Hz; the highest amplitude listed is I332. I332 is 90.85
